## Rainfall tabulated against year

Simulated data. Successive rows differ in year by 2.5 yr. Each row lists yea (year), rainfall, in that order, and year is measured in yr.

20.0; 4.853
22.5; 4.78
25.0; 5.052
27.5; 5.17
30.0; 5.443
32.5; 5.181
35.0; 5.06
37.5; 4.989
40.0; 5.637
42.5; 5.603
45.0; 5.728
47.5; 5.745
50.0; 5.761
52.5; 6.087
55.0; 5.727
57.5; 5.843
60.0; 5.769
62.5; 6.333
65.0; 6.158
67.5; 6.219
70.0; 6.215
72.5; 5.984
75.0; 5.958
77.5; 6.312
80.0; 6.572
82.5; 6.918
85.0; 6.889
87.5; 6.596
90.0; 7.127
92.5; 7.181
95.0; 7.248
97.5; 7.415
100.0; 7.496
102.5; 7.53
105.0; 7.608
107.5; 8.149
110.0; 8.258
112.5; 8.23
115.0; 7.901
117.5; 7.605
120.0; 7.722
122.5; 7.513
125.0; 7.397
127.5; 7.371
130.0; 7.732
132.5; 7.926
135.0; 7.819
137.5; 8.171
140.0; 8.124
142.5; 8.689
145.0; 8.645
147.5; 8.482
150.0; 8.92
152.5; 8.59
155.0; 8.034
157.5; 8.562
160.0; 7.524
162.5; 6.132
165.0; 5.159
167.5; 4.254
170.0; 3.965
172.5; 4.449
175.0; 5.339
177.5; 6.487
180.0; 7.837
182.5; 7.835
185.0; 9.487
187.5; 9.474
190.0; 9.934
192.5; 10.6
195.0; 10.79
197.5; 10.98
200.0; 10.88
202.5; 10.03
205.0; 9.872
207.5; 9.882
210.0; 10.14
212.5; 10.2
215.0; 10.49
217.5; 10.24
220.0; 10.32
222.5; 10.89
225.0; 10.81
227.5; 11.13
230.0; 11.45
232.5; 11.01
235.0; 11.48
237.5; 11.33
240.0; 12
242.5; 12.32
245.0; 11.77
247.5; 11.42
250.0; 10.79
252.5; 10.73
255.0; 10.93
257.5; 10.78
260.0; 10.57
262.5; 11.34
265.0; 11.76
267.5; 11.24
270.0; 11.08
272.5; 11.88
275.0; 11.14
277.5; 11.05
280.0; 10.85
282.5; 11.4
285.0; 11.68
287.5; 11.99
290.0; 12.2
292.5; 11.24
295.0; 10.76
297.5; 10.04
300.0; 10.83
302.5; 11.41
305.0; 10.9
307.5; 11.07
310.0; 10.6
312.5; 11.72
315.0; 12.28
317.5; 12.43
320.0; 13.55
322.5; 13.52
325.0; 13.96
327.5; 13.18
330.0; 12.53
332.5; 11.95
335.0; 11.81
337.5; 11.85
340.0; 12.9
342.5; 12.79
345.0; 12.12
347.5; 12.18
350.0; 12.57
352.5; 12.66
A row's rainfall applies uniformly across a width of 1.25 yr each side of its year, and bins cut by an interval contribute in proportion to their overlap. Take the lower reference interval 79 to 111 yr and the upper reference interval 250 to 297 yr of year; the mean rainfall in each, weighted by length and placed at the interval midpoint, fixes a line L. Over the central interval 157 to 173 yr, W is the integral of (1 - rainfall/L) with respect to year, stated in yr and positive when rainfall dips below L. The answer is 5.7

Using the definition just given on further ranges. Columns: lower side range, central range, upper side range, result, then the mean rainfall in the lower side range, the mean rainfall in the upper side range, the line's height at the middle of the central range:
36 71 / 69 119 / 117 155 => -1.64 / 5.84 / 8.06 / 6.93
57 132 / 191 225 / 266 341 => -2.87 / 7.06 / 11.8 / 9.62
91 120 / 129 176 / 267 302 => 7.55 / 7.69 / 11.2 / 8.62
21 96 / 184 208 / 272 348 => -2.66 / 5.97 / 11.9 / 9.19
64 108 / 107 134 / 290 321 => -0.83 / 6.85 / 11.4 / 7.57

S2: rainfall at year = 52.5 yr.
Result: 6.087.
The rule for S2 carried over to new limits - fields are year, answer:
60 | 5.769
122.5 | 7.513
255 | 10.93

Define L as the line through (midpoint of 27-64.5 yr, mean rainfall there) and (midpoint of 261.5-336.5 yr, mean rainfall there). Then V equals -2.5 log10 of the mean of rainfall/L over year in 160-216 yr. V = 0.097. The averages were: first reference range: 5.62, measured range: 8.35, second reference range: 11.7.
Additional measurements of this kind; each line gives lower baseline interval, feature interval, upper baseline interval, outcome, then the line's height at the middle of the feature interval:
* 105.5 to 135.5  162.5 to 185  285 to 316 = 0.439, 8.82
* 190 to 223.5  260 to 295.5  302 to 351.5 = 0.012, 11.5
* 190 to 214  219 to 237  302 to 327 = -0.025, 10.8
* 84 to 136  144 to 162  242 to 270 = 0.042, 8.63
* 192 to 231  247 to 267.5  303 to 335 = 0.023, 11.3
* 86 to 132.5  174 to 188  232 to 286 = 0.214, 9.36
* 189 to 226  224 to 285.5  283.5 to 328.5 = -0.018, 11.1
